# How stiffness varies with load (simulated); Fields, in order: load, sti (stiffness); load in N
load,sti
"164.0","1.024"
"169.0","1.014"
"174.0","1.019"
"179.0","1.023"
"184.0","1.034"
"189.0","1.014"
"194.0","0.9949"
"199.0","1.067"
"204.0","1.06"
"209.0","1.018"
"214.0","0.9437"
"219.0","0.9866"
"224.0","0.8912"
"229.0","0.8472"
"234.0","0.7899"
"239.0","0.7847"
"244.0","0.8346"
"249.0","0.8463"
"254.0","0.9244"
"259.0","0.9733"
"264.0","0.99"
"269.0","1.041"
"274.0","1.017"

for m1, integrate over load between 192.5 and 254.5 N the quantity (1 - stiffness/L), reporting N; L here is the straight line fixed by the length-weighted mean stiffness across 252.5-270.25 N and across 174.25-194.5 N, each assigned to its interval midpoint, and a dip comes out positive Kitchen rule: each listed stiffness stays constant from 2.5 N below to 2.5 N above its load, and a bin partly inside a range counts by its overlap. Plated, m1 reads 4.9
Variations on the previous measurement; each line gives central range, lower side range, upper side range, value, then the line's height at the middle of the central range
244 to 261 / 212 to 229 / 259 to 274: 1.43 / 0.984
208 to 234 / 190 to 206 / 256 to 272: 2.69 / 1.02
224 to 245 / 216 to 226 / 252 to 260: 2.70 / 0.943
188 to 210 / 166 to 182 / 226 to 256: -1.90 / 0.951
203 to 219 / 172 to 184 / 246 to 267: -0.21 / 0.986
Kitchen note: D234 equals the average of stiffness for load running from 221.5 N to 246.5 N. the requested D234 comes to 0.83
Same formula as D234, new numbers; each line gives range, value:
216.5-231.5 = 0.908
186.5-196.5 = 1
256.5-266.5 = 0.982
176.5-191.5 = 1.02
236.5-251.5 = 0.822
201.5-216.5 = 1.01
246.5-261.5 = 0.915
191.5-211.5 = 1.03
